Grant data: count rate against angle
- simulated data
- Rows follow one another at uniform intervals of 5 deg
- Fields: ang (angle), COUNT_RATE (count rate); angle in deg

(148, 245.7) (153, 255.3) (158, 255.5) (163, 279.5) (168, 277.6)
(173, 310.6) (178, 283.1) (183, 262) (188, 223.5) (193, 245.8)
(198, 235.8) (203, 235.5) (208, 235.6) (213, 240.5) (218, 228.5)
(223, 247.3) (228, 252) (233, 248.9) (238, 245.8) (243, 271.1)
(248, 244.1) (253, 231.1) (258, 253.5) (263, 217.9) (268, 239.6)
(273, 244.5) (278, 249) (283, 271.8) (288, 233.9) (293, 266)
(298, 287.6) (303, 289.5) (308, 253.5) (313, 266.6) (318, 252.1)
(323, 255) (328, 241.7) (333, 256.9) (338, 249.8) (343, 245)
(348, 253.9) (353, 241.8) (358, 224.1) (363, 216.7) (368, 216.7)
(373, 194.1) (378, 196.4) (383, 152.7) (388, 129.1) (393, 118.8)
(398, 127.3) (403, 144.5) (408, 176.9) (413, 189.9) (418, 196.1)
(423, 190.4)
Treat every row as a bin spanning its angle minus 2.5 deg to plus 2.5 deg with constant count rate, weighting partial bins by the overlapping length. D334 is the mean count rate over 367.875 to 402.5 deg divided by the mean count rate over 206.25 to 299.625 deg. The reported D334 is 0.64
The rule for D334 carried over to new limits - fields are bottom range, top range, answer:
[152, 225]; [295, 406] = 0.86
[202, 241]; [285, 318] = 1.09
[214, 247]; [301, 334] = 1.04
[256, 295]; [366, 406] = 0.65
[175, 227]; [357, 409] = 0.70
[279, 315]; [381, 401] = 0.49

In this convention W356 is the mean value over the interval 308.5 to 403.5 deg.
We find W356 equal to 212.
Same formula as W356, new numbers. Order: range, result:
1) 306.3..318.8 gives 258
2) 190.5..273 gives 242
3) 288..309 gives 271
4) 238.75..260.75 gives 249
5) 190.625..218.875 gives 237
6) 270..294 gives 252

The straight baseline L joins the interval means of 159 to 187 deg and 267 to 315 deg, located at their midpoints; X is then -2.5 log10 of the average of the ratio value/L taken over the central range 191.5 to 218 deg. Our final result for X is 0.15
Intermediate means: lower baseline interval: 278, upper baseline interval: 261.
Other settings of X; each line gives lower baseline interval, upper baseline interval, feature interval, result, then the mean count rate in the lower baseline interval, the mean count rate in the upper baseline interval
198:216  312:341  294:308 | -0.125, 237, 253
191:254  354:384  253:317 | -0.129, 243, 205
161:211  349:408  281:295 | -0.181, 259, 180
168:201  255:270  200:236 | 0.041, 261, 237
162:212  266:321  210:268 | 0.066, 258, 260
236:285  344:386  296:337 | -0.150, 247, 212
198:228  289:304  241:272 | 0.066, 239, 275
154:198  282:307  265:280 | 0.105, 265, 269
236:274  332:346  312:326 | -0.034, 243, 250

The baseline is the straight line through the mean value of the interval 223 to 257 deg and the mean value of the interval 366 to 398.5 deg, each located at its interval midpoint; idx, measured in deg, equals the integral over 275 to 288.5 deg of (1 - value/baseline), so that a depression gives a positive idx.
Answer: -1.8 deg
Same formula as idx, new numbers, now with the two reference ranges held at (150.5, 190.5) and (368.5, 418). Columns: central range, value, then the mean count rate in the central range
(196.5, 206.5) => 0.7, 236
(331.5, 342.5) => -3.6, 252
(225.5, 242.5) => -0.9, 252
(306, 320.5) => -4.1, 258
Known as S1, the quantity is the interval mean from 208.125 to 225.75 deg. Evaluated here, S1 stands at 239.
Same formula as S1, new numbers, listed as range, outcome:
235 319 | 254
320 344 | 250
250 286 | 244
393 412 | 149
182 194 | 241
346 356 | 246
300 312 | 272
